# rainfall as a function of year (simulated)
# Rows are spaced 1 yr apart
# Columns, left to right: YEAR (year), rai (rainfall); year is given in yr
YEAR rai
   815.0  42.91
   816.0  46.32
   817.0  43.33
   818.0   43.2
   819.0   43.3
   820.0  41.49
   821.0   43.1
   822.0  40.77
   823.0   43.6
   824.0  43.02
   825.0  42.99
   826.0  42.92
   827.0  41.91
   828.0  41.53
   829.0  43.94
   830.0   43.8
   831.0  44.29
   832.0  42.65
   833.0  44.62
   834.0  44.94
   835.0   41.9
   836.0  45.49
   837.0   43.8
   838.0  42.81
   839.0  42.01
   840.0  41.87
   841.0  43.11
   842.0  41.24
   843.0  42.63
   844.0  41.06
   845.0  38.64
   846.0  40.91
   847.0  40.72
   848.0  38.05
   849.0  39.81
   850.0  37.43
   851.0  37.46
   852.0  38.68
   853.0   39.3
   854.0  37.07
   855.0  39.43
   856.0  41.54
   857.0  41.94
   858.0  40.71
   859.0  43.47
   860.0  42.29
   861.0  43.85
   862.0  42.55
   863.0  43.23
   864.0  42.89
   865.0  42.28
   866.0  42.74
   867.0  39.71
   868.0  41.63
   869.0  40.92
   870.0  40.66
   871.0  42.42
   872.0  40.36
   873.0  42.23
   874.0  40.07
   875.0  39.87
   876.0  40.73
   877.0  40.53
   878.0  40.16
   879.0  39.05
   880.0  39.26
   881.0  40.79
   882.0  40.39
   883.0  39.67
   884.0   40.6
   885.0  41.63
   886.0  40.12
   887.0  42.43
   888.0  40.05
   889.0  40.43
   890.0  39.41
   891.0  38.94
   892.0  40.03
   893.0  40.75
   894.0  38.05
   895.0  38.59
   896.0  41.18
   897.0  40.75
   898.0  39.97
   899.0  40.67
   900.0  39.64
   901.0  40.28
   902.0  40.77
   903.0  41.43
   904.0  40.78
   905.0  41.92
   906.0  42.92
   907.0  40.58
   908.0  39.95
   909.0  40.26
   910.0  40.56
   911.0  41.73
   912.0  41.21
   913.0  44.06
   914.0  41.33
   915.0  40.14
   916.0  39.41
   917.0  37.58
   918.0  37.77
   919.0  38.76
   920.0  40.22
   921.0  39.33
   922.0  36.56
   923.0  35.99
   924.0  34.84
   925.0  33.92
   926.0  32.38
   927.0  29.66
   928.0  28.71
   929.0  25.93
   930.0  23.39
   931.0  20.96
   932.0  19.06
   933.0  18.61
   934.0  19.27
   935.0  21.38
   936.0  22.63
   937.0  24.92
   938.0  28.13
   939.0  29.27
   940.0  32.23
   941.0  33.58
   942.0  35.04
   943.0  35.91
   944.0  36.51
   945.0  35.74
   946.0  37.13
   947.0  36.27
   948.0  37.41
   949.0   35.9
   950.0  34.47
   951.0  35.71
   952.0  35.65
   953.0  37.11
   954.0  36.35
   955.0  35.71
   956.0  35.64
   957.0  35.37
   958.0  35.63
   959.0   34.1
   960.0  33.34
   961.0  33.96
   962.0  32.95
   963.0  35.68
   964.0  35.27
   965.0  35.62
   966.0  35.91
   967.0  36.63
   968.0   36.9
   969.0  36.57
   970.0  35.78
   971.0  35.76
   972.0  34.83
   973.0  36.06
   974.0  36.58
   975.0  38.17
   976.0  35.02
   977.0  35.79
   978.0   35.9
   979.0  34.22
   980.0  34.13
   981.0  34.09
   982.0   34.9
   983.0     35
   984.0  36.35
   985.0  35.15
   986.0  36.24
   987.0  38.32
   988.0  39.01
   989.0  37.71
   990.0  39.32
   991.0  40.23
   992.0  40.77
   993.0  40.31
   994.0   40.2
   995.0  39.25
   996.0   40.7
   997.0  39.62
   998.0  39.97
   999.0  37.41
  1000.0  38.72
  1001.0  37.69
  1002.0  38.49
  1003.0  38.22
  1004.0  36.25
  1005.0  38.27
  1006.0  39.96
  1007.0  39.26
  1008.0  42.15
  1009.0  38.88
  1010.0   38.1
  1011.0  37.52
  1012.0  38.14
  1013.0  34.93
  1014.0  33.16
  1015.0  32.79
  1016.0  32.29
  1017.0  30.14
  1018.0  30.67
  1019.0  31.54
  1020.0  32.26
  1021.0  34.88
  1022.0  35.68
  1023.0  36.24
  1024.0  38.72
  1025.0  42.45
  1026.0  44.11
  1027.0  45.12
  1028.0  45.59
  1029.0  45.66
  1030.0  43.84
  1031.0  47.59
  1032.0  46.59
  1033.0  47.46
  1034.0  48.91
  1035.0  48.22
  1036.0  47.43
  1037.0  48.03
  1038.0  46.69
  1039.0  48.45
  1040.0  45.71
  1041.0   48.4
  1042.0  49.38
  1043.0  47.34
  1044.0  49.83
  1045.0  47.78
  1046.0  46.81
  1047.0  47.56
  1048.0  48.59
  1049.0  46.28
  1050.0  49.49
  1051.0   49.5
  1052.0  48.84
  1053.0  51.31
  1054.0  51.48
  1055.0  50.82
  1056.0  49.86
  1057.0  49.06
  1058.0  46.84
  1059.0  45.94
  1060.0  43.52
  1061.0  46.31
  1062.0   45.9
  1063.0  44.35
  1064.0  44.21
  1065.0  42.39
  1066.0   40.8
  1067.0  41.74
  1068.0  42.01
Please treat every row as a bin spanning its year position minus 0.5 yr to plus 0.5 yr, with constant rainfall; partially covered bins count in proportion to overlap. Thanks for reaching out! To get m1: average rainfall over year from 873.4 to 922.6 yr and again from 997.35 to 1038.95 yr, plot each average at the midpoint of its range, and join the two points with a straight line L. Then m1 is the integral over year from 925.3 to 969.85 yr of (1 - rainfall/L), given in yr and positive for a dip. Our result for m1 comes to 8.9 yr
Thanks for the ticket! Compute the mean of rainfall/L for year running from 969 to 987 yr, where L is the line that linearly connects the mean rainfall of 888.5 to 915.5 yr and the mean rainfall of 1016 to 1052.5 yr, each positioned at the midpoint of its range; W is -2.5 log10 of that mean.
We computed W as 0.19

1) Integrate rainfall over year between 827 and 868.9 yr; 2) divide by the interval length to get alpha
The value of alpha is 41.7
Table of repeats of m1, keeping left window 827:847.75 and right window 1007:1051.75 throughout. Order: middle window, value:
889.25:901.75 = 0.78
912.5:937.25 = 6.39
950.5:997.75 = 6.72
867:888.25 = 0.95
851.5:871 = 0.54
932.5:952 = 5.20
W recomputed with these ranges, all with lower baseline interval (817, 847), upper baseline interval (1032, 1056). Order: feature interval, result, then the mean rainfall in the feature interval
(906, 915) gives 0.09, 41.2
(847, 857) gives 0.11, 39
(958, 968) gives 0.30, 35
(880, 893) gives 0.10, 40.3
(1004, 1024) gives 0.31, 35.7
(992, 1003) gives 0.20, 39.3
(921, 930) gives 0.37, 32.2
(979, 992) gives 0.26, 36.8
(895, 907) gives 0.09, 40.8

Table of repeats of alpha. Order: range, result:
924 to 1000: 34.2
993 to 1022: 36.9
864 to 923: 40.4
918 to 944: 29.9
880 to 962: 36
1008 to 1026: 35.6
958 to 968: 35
